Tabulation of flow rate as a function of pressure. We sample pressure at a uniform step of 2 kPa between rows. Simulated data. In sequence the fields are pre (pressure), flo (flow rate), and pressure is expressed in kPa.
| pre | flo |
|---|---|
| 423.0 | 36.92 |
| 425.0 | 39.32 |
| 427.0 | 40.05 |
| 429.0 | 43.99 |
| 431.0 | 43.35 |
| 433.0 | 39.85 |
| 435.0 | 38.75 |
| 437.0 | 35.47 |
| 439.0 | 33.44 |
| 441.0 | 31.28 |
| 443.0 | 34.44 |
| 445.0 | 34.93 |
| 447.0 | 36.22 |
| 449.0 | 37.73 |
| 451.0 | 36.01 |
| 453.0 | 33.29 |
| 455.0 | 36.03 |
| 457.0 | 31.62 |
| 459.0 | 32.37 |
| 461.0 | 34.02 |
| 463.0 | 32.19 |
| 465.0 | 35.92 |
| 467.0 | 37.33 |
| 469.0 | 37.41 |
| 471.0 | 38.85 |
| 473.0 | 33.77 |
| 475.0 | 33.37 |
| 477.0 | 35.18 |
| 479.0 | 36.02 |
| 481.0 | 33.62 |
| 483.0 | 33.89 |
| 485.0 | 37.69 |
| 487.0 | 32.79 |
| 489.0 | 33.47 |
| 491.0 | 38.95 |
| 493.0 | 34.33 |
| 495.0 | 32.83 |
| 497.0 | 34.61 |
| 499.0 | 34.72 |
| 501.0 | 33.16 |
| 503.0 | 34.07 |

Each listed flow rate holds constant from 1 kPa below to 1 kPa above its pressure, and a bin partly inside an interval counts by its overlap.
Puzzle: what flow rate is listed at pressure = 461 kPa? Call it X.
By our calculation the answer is 34.02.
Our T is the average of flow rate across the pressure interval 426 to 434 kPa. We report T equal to 41.8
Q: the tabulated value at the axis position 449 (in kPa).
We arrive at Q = 37.73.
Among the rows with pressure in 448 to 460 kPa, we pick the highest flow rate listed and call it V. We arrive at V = 37.73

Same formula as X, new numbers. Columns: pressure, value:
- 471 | 38.85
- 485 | 37.69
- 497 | 34.61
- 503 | 34.07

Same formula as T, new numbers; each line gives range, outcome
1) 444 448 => 35.6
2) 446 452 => 36.7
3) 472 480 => 34.6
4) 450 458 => 34.2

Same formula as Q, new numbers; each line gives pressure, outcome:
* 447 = 36.22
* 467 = 37.33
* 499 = 34.72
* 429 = 43.99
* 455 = 36.03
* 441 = 31.28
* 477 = 35.18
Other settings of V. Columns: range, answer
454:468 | 37.33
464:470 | 37.41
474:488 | 37.69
